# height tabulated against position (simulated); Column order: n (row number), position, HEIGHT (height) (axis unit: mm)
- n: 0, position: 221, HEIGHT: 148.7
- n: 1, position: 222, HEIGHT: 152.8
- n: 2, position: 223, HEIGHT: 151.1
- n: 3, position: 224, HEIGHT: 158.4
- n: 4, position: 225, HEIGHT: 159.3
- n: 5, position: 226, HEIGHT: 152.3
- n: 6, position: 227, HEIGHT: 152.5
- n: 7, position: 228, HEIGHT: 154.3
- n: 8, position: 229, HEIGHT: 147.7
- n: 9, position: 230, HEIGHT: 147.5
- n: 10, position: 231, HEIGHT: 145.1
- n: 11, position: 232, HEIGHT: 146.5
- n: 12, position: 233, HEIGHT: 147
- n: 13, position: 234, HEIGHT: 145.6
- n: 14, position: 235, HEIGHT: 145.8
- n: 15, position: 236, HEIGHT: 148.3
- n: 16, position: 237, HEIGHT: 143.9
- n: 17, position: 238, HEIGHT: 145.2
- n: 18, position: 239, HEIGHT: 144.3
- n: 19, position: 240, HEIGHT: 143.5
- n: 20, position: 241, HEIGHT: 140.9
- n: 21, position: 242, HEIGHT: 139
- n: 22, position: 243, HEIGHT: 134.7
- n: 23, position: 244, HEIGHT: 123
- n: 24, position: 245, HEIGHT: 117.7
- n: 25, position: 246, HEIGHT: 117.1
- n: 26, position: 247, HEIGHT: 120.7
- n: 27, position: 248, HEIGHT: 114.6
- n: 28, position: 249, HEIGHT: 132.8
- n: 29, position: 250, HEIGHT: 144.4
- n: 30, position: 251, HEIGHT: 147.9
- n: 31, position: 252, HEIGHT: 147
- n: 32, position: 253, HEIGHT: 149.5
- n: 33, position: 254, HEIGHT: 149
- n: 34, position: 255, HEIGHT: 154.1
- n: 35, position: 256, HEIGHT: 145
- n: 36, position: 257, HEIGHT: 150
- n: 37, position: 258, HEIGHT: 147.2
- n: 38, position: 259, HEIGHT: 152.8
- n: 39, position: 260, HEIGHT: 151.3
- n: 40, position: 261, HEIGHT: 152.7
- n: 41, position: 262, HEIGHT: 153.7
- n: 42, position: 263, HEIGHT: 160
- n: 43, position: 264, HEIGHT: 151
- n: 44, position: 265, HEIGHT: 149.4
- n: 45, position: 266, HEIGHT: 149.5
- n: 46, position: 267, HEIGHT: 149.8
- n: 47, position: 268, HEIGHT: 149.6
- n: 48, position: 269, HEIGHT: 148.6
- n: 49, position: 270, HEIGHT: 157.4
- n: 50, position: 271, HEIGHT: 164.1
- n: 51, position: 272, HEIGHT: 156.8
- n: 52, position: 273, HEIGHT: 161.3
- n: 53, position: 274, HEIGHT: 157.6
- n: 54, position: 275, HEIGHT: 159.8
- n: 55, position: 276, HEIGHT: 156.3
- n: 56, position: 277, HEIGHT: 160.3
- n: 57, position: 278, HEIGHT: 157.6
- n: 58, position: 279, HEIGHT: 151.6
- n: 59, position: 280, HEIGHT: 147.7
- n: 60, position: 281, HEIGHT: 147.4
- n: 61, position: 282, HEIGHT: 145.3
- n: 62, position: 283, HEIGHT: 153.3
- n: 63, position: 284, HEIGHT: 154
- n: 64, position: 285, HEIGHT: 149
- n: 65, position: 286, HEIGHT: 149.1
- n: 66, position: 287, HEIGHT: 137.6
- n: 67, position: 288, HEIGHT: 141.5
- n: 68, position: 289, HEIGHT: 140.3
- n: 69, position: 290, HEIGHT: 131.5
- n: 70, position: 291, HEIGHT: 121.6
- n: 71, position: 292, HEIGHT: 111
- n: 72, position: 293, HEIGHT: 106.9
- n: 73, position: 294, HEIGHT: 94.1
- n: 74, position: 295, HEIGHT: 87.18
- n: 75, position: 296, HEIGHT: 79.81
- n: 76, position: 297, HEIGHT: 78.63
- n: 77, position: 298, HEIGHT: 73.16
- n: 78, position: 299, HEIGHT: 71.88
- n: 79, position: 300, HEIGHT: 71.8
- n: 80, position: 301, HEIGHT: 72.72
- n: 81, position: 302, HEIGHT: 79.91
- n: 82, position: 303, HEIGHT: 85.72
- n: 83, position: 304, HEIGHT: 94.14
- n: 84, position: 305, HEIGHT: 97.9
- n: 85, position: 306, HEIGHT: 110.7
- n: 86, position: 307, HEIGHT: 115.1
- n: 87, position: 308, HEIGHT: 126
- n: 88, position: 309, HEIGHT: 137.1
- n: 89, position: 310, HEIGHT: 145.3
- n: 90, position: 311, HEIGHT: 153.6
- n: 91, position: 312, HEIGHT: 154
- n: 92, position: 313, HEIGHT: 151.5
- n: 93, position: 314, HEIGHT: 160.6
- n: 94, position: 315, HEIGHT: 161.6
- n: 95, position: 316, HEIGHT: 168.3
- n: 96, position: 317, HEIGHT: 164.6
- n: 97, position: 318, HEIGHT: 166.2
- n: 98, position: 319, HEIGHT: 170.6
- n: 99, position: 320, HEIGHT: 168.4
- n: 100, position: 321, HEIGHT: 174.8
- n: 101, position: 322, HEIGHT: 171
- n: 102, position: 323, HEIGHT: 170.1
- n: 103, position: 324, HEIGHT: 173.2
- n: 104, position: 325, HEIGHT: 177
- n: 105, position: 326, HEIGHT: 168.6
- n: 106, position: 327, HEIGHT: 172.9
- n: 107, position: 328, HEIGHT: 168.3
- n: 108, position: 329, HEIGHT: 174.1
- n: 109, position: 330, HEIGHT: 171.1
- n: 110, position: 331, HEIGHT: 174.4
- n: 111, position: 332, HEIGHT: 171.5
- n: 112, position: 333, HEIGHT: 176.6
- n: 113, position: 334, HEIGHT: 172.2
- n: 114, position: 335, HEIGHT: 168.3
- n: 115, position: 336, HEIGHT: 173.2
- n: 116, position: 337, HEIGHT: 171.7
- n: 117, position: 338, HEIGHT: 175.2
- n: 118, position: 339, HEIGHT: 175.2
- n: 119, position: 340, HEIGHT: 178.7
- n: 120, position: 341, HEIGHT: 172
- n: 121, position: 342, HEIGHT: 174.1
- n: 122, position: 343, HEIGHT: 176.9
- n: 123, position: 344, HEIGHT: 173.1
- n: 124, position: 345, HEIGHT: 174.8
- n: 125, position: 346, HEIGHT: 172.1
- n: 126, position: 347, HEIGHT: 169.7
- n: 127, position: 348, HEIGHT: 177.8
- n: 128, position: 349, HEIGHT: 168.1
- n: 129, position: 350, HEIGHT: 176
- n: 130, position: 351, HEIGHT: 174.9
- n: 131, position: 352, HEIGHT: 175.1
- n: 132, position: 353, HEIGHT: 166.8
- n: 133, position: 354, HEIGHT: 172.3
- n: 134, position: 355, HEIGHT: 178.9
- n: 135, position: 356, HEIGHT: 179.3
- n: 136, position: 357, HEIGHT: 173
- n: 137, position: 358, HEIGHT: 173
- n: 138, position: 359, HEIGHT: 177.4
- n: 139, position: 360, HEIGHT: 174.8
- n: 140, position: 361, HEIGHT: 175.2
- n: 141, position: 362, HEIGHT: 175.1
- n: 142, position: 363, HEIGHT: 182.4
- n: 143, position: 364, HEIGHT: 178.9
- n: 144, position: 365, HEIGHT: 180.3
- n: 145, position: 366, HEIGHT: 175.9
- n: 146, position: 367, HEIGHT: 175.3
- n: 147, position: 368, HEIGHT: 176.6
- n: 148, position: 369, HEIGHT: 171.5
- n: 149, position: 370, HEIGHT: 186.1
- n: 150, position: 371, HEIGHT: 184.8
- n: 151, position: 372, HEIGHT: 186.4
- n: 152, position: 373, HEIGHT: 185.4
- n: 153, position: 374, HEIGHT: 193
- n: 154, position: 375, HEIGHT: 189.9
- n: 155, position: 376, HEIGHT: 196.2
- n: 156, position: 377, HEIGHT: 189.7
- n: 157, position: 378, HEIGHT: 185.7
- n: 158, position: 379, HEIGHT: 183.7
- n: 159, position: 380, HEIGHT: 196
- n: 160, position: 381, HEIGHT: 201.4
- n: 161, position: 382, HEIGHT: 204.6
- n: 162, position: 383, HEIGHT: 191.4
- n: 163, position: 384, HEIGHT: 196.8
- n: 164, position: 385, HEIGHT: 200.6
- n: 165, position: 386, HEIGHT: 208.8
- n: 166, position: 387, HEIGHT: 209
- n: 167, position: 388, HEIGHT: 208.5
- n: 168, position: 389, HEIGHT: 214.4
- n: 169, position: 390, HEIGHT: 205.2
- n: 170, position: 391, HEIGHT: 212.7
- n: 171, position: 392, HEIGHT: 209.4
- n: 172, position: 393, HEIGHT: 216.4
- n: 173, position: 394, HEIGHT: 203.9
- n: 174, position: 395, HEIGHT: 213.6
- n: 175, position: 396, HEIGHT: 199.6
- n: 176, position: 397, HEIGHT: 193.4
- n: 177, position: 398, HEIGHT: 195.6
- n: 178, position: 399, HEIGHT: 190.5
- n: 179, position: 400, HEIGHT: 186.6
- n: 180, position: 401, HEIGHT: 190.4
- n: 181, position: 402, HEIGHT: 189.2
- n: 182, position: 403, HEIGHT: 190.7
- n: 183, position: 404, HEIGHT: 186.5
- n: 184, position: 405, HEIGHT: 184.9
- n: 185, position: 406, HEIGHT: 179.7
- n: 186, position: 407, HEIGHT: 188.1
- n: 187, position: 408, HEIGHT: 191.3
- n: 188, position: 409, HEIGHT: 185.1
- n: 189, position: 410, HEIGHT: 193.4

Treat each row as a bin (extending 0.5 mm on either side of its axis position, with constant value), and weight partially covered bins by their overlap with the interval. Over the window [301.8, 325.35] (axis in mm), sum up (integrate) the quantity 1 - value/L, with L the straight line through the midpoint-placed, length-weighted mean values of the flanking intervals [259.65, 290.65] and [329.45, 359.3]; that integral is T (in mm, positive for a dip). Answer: 2.7 mm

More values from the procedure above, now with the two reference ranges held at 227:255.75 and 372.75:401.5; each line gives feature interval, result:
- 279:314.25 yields 9.3 mm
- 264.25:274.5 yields -0.2 mm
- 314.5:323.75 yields 0.2 mm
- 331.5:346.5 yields 0.5 mm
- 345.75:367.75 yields 1.4 mm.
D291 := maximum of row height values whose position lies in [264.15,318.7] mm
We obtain 168.3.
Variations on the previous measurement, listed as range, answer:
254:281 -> 164.1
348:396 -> 216.4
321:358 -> 179.3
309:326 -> 177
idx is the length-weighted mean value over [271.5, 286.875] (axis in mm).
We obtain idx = 153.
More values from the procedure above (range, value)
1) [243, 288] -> 147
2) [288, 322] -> 123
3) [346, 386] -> 182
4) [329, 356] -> 174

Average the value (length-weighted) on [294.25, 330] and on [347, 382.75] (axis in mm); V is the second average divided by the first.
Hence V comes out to 1.35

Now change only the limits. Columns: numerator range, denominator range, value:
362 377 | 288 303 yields 1.91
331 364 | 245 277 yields 1.18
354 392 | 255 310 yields 1.43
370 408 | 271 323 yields 1.47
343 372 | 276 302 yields 1.45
